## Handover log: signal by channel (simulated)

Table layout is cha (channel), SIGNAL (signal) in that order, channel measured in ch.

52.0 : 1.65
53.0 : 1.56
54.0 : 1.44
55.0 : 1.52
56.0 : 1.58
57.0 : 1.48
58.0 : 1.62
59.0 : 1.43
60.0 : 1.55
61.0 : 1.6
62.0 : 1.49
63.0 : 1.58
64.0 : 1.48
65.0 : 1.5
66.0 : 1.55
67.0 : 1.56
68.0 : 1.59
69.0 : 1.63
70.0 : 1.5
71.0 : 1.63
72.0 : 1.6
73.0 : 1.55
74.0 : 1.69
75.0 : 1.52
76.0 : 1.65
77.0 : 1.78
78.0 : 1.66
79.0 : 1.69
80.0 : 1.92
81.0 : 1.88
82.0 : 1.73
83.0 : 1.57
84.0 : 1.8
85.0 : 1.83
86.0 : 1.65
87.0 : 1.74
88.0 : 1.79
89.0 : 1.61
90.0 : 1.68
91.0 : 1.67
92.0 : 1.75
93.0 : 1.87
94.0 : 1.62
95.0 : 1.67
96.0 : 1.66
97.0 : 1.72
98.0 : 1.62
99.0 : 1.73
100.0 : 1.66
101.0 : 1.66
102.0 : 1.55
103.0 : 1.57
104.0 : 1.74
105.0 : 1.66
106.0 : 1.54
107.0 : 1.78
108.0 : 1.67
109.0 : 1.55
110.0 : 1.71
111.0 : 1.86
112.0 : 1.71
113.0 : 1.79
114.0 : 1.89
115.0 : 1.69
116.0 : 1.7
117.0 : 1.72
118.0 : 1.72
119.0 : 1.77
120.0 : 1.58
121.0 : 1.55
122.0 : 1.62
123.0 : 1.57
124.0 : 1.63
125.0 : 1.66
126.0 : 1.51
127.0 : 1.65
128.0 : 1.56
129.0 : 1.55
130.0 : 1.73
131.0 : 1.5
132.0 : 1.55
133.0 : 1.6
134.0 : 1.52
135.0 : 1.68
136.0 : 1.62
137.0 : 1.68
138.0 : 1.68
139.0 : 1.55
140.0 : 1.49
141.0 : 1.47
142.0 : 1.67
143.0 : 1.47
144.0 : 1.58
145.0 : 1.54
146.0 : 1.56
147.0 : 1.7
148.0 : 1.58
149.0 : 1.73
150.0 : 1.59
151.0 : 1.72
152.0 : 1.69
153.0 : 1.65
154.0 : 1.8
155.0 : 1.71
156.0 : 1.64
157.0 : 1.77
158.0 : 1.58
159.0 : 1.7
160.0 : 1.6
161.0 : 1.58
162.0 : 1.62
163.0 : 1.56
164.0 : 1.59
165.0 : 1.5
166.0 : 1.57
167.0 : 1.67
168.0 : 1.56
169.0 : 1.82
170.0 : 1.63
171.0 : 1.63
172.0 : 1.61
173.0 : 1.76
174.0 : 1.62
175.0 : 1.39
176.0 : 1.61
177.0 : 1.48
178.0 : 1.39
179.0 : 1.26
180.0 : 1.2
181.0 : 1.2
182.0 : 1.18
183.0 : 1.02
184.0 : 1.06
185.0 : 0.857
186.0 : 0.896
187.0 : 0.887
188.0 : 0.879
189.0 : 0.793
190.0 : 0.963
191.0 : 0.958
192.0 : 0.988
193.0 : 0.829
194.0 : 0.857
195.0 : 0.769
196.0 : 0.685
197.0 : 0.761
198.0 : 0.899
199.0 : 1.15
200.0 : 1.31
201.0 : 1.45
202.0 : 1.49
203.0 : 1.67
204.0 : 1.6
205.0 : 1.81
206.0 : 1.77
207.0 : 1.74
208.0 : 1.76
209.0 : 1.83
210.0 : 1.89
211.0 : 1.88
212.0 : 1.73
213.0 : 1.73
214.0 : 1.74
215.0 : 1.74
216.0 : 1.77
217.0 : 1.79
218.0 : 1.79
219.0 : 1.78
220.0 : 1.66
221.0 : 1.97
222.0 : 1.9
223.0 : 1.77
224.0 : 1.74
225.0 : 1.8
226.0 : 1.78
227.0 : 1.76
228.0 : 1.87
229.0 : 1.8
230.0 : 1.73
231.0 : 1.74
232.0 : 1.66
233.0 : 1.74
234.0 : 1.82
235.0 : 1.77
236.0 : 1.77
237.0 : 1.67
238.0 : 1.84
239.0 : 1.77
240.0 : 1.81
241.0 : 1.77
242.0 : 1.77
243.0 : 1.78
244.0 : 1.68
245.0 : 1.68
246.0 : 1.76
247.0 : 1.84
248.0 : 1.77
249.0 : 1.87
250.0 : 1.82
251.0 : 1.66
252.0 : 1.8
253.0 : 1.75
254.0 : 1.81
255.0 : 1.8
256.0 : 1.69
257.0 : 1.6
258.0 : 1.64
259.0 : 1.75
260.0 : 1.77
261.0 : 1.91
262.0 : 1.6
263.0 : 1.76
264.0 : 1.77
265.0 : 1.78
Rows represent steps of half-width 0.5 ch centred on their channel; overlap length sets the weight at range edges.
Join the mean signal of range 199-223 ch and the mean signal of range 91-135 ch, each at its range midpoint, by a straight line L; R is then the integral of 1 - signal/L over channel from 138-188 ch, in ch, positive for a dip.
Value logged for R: 5.5 ch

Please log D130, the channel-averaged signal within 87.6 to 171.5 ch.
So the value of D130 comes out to 1.65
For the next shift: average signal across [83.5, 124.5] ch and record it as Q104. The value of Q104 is 1.69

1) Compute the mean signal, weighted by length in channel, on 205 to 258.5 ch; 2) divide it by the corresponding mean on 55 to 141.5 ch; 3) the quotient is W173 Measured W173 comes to 1.08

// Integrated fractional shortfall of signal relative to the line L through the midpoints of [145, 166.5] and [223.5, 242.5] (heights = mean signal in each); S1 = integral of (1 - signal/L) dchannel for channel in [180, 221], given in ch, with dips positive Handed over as 8.9 ch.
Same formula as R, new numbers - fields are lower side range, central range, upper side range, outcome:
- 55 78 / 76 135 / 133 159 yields -2.94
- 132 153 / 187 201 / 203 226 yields 6.48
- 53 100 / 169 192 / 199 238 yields 6.22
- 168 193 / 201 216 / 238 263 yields -2.88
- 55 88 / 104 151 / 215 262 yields 1.08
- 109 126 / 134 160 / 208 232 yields 1.30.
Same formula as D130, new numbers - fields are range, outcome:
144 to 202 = 1.37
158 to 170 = 1.61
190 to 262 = 1.64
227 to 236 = 1.77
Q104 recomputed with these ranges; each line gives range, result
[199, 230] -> 1.73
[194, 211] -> 1.41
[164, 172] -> 1.62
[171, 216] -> 1.33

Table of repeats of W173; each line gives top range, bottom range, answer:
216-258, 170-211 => 1.38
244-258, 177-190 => 1.64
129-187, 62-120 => 0.91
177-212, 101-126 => 0.74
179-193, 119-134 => 0.62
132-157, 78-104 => 0.95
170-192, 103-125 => 0.73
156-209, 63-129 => 0.81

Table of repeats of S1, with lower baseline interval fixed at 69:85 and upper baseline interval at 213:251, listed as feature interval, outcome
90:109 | 0.3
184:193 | 4.3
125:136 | 0.8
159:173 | 0.9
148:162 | 0.5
